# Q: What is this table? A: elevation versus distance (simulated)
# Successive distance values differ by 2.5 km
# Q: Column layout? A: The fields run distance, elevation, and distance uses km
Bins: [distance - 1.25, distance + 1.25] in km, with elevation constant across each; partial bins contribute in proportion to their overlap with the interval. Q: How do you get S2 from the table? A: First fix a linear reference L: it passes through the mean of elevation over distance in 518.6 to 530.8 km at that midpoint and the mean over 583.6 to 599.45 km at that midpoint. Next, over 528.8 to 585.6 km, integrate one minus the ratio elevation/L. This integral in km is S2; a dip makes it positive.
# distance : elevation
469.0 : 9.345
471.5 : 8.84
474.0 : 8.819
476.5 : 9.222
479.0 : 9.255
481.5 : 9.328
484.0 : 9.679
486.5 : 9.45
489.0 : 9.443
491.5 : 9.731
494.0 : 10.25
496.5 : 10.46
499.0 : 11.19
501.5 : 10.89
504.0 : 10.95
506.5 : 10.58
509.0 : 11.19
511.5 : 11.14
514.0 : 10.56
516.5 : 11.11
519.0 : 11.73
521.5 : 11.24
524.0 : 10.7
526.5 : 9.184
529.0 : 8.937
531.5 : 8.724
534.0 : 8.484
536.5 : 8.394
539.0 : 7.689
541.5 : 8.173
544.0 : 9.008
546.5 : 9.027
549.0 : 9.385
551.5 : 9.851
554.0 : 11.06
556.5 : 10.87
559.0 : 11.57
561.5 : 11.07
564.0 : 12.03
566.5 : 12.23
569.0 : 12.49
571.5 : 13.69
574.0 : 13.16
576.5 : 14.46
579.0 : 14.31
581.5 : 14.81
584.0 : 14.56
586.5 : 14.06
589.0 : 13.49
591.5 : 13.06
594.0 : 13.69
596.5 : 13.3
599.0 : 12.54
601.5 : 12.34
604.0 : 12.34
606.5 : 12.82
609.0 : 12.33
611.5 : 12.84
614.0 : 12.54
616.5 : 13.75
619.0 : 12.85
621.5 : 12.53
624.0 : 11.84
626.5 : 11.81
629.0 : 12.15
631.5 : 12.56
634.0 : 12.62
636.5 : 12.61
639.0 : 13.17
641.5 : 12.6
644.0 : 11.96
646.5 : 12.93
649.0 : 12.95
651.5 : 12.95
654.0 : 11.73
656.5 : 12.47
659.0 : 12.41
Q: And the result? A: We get 3.9 km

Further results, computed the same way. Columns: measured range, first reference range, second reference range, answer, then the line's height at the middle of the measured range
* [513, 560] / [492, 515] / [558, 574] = 7.27 km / 11.6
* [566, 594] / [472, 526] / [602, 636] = -4.50 km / 11.8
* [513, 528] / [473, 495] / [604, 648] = -0.69 km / 10.3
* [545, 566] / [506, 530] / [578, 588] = 3.60 km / 12.8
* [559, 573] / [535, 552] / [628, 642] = -3.68 km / 9.69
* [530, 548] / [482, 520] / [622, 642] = 4.15 km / 11.1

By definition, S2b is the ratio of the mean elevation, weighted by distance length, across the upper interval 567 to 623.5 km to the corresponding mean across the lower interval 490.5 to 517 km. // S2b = 1.23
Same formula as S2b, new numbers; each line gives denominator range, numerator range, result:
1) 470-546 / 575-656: 1.32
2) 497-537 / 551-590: 1.23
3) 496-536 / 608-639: 1.21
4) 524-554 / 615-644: 1.40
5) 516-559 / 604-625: 1.31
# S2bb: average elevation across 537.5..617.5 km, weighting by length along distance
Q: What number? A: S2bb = 12.1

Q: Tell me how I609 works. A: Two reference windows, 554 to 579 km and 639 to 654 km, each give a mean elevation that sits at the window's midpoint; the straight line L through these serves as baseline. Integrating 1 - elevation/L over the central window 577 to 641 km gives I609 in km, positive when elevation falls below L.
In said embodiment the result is -2.4 km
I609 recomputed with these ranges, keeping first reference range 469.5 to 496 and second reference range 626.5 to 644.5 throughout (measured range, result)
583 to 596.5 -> -2.5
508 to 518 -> -1.0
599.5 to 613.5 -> -0.7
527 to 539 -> 2.1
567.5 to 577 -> -1.8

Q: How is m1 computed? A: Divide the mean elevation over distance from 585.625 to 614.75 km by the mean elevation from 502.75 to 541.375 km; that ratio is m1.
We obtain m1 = 1.30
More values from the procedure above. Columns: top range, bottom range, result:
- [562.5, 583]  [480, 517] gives 1.29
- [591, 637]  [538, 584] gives 1.10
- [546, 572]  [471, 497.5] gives 1.18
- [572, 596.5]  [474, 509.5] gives 1.38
